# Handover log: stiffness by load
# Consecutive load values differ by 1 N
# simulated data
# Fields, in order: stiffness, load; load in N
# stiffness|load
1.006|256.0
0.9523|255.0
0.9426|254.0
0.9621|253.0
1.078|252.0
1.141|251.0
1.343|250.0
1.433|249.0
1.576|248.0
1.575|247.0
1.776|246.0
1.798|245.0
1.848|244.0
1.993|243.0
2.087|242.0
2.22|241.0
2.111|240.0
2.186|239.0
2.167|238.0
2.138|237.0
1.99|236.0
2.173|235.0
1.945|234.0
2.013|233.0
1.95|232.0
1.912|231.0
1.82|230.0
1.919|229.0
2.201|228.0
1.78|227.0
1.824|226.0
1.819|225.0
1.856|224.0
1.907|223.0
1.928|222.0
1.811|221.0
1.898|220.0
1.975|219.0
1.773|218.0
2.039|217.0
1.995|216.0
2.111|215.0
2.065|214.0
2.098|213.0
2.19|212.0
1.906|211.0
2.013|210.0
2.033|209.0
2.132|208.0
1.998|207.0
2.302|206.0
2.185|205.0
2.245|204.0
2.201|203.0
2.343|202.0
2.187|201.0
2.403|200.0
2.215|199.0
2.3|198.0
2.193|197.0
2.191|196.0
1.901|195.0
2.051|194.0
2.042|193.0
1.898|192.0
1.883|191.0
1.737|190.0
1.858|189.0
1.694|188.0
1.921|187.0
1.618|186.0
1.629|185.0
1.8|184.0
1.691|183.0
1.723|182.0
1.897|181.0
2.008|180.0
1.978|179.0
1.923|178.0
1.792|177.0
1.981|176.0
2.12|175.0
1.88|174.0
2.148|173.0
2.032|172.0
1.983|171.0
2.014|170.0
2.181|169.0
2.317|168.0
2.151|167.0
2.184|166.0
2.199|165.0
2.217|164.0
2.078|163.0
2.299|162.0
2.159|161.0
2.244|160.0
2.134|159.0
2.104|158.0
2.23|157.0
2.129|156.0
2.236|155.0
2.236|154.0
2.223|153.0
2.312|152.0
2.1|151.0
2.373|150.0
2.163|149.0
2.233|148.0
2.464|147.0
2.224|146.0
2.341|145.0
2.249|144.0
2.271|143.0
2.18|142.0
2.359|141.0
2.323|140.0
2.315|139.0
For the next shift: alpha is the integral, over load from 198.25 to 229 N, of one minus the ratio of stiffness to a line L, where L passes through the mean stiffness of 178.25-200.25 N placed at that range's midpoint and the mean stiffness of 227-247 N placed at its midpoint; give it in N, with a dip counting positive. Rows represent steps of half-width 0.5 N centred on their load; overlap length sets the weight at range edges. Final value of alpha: -1.31 N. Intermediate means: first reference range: 1.93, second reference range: 2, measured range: 2.05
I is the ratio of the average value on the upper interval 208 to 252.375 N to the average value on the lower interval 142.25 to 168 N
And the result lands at 0.85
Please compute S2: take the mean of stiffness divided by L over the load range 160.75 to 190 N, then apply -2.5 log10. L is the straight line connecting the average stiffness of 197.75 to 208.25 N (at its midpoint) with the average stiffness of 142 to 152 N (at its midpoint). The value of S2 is 0.140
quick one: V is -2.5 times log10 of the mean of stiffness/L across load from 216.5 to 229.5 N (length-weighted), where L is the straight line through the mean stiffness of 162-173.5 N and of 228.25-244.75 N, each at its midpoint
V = 0.08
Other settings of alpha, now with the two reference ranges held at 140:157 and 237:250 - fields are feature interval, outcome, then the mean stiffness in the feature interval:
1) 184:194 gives 1.3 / 1.82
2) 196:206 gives -1.0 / 2.25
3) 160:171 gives 0.1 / 2.17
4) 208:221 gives 0.0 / 2.01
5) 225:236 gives -0.1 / 1.95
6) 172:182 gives 0.9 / 1.96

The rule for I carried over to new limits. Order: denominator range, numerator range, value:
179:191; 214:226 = 1.07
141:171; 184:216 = 0.92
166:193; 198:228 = 1.06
